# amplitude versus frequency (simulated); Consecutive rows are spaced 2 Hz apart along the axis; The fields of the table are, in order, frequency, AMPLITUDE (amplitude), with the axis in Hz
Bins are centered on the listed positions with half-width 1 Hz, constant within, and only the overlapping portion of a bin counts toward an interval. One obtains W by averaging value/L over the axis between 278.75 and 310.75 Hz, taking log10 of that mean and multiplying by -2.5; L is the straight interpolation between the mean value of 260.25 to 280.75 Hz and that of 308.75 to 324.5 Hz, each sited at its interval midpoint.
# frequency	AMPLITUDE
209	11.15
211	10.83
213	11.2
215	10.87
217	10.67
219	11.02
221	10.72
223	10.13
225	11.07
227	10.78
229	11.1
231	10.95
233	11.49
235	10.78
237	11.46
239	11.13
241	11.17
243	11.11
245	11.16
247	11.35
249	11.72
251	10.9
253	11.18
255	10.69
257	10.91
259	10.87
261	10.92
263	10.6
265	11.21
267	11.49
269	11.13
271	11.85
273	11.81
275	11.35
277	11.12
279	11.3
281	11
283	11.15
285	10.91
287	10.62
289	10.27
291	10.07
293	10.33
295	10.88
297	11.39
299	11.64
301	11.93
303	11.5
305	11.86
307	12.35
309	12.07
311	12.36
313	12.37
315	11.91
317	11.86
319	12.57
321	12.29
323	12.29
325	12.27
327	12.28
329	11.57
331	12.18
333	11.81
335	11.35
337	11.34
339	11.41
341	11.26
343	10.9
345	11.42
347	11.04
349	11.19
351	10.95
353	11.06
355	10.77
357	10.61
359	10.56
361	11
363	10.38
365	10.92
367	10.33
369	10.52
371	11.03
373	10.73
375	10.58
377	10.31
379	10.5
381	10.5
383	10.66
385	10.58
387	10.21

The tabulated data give 0.05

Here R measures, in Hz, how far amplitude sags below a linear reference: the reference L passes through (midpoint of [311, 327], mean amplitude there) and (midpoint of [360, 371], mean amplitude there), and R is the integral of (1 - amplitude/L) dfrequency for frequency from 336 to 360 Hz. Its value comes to 0.46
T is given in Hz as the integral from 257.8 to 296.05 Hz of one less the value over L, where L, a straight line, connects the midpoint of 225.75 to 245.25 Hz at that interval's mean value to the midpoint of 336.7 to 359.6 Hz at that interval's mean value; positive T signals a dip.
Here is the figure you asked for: 0.3 Hz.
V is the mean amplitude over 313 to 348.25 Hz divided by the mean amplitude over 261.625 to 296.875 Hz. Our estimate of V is 1.1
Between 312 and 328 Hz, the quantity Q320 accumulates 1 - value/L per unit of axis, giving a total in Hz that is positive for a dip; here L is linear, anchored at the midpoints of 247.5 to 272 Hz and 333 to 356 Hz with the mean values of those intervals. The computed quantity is -1.52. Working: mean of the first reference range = 11.1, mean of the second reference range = 11.2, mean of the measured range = 12.2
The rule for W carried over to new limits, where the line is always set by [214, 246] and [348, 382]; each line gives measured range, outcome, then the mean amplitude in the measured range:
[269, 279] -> -0.057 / 11.5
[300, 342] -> -0.110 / 11.9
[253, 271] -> -0.013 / 11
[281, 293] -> 0.025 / 10.6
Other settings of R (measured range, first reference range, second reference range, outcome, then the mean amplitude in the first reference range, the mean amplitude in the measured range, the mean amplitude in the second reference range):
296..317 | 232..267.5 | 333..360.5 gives -1.6 Hz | 11.1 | 11.9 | 11.1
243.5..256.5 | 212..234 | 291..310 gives -0.1 Hz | 10.9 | 11.2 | 11.5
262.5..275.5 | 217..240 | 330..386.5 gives -0.5 Hz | 11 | 11.4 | 10.9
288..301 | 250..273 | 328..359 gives 0.4 Hz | 11.1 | 10.9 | 11.2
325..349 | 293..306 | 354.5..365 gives -1.2 Hz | 11.4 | 11.5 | 10.7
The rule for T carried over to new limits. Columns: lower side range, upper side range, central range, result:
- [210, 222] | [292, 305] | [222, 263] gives 0.0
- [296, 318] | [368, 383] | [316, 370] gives -0.5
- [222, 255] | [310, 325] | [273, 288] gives 0.7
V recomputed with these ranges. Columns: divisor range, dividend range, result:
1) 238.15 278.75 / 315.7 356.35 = 1.04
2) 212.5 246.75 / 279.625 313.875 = 1.03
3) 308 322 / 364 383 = 0.87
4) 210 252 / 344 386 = 0.97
